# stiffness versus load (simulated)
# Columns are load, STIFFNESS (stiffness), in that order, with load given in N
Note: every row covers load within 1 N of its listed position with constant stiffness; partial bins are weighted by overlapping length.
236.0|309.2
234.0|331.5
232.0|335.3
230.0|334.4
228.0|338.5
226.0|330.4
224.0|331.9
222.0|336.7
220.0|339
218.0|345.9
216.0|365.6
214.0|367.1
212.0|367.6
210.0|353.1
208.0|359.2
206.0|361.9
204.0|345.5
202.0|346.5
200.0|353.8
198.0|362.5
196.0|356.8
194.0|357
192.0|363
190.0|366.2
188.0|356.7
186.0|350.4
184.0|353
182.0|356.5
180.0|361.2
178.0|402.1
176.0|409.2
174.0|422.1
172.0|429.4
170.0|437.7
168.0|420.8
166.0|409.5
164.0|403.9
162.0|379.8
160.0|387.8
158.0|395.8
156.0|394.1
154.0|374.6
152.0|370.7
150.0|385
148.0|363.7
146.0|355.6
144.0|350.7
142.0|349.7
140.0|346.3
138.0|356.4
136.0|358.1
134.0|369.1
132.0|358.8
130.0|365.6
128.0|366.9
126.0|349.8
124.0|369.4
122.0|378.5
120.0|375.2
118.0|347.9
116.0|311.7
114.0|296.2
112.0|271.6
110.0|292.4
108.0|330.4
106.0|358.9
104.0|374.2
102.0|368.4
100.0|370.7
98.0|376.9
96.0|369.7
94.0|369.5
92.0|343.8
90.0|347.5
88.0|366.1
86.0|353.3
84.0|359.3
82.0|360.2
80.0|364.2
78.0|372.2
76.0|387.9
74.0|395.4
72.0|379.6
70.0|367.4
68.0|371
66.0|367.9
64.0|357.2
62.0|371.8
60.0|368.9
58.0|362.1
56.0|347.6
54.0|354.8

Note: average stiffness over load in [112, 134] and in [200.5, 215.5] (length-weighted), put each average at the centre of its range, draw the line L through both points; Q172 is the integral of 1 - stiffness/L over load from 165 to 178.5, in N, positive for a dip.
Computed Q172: -2.50 N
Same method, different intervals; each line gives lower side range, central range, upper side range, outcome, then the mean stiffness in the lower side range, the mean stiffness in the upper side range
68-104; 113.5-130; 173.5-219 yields 0.7 N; 368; 364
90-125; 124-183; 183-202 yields -4.6 N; 347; 357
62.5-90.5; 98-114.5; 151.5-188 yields 1.7 N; 368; 391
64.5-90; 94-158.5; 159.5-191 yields 4.0 N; 369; 390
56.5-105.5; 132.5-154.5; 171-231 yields 0.2 N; 367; 361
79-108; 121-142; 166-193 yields 0.7 N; 362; 388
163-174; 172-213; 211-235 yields 2.1 N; 420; 344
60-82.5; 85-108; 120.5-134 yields 0.4 N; 372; 366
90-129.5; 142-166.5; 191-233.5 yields -2.1 N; 349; 350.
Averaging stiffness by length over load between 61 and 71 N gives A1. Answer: 367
